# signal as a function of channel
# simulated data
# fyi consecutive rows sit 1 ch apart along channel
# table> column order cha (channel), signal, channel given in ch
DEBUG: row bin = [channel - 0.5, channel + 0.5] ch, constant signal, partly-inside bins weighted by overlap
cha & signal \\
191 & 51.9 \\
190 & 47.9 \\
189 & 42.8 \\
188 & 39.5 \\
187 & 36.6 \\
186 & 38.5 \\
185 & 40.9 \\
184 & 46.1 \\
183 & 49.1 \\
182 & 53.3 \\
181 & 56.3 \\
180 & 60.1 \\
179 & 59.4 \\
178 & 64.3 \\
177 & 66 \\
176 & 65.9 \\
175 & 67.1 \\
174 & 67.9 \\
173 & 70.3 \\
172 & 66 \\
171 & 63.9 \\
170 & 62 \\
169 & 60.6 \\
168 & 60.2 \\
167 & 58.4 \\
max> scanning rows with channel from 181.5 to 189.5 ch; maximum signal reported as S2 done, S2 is 53.3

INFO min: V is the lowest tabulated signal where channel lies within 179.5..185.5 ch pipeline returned 40.9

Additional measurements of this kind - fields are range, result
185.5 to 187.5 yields 36.6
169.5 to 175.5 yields 62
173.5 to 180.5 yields 59.4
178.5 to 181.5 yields 56.3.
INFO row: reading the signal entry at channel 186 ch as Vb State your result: 38.5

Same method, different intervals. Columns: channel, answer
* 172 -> 66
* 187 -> 36.6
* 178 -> 64.3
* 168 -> 60.2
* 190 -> 47.9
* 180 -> 60.1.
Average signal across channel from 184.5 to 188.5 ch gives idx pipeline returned 38.9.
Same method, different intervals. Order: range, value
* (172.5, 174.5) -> 69.1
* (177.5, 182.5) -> 58.7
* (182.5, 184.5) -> 47.6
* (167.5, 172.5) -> 62.5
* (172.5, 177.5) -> 67.4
